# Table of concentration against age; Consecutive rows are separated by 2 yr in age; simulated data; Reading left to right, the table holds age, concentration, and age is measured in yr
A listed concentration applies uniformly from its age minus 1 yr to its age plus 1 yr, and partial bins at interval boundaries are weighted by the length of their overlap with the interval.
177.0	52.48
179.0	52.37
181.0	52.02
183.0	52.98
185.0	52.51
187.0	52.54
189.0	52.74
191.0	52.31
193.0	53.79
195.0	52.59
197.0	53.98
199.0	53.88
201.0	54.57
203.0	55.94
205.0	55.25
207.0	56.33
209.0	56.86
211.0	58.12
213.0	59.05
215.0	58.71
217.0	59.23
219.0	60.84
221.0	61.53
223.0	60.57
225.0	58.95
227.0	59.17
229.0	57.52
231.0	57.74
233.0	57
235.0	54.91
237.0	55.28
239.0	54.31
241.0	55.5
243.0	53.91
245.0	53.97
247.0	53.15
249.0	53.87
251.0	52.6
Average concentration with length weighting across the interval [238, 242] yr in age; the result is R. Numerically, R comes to 54.9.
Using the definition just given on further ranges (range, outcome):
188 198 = 53.1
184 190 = 52.6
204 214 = 57.1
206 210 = 56.6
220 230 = 59.5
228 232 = 57.6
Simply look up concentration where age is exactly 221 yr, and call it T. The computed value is 61.53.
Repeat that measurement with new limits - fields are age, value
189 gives 52.74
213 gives 59.05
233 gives 57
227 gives 59.17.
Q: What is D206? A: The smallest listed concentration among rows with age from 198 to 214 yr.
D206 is 53.88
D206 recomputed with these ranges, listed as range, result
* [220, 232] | 57.52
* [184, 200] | 52.31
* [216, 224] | 59.23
